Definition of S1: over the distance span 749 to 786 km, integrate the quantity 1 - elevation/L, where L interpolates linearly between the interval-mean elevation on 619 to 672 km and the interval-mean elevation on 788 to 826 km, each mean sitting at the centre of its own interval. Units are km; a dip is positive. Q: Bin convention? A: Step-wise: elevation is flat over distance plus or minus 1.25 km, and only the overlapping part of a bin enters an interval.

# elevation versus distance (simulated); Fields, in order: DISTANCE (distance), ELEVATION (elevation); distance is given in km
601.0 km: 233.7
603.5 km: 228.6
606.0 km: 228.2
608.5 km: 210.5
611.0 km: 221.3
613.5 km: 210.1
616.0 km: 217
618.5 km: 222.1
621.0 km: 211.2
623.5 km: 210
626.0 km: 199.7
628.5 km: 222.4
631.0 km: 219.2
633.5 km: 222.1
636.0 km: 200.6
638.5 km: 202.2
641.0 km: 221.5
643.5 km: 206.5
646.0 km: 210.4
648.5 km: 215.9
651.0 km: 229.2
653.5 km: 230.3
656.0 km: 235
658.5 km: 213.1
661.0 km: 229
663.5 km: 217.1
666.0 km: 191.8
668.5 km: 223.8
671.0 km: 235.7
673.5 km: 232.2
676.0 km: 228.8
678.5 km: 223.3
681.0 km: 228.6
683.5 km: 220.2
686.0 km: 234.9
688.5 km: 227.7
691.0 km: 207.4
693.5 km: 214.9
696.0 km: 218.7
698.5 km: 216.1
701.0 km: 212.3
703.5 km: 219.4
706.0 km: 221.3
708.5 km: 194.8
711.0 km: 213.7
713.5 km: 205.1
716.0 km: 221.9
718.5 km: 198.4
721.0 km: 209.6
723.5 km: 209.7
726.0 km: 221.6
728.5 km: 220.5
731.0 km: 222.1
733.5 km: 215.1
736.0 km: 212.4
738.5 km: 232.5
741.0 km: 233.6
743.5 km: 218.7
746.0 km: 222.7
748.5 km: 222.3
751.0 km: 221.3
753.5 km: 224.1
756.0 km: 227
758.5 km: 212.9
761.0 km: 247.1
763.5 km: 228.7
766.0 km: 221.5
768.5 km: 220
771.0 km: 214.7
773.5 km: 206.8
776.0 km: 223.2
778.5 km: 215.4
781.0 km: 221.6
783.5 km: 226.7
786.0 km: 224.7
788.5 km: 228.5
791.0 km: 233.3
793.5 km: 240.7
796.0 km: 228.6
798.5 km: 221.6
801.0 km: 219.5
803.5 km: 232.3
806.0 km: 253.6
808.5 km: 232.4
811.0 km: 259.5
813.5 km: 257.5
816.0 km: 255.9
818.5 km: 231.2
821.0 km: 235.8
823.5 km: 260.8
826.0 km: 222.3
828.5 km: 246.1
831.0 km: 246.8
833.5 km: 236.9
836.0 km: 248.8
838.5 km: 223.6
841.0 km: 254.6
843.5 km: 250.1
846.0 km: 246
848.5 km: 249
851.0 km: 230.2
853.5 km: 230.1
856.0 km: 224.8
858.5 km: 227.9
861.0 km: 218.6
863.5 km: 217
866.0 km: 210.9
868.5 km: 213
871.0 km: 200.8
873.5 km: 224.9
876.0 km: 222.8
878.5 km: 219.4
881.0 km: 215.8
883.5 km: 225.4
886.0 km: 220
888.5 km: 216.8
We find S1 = 1.8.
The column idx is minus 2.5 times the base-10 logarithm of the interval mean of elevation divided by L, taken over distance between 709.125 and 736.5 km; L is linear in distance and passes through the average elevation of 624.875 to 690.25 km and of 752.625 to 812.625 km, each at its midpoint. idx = 0.05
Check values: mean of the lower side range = 220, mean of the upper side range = 228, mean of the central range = 213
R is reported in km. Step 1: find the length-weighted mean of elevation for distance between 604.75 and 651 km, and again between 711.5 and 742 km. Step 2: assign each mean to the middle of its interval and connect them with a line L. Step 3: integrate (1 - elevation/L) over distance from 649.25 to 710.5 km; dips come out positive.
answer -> -1.5 km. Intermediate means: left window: 214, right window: 217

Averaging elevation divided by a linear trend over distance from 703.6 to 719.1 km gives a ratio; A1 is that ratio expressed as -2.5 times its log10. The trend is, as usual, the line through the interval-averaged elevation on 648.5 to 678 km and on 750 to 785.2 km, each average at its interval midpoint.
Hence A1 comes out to 0.06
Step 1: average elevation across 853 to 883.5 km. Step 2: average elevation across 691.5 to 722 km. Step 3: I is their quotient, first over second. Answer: 1.03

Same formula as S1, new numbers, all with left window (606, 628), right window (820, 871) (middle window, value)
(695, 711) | 0.6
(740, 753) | 0.1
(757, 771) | 0.1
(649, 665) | -0.5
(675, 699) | -0.2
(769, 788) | 0.7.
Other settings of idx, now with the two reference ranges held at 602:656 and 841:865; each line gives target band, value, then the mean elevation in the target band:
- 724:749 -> 0.015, 222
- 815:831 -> -0.050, 242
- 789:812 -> -0.026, 235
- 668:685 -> -0.037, 228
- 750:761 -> 0.009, 224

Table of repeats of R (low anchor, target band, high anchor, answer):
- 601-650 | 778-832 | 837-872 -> -2.5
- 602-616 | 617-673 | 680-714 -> 0.4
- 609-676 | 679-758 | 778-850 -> 2.9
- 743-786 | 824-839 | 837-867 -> -0.6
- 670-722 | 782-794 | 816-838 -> 0.2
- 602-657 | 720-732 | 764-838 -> 0.5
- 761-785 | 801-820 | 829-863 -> -1.2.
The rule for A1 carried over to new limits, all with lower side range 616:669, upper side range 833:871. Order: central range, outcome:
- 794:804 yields 0.00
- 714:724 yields 0.06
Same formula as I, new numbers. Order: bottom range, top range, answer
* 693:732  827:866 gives 1.10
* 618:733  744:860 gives 1.07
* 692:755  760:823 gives 1.07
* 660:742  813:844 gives 1.11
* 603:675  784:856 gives 1.10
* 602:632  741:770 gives 1.04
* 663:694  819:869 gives 1.06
